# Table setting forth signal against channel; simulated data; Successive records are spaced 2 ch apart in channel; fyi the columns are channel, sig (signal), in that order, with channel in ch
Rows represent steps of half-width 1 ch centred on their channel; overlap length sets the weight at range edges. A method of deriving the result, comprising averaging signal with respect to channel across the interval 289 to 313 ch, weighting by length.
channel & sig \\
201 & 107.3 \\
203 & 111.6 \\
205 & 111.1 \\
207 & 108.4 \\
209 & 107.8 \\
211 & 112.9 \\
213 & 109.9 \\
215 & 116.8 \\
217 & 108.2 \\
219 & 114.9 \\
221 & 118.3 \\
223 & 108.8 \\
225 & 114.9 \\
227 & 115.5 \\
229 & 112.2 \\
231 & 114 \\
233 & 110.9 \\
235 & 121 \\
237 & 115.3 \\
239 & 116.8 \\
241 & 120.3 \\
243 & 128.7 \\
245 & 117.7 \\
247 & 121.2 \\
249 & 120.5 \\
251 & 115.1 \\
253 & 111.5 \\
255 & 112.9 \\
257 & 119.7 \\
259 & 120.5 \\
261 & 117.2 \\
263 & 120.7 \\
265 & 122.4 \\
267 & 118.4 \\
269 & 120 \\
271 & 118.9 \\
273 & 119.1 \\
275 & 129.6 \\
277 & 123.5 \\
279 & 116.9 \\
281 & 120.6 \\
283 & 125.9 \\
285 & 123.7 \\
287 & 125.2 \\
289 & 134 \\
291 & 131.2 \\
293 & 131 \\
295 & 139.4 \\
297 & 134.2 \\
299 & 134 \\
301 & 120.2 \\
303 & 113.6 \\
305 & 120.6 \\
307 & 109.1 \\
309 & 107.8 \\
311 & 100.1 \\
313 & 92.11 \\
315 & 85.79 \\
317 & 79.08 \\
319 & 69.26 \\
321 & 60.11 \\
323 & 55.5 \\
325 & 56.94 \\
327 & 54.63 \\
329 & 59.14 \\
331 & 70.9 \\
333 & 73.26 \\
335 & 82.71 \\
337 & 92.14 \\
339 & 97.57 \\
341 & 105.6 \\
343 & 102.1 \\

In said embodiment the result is 121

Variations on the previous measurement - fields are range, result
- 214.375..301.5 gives 121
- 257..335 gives 107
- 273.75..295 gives 127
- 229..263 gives 118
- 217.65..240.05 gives 115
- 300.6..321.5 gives 96.3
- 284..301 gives 131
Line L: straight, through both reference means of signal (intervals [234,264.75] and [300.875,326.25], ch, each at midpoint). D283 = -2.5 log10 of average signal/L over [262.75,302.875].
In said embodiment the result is -0.22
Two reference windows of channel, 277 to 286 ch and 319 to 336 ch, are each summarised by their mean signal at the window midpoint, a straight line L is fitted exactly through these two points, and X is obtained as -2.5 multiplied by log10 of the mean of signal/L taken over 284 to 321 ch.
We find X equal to -0.17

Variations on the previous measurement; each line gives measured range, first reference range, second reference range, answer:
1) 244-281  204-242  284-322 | -0.06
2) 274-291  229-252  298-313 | -0.09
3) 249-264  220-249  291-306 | 0.03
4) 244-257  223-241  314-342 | -0.09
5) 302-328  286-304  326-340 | 0.21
